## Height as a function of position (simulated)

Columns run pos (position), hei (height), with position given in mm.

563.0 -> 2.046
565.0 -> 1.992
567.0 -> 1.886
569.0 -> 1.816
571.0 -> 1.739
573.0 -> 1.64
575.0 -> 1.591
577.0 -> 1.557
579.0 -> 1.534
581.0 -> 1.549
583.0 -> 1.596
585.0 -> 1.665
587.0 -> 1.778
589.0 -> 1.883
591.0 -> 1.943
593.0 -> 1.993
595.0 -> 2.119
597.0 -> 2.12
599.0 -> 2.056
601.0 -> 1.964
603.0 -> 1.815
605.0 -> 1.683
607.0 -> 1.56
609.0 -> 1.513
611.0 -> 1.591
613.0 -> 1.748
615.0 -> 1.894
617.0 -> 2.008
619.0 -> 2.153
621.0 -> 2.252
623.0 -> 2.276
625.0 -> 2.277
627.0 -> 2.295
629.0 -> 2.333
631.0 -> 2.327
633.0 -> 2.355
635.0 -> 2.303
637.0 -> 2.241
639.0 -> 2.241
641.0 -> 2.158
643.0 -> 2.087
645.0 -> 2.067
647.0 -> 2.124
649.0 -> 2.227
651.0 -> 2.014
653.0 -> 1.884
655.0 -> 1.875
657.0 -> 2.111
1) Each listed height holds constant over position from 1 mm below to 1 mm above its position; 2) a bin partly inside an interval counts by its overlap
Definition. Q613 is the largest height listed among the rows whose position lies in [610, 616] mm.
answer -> 1.894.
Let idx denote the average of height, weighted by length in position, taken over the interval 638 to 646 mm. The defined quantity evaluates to 2.14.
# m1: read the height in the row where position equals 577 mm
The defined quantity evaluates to 1.557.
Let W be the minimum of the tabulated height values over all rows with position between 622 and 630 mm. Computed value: 2.276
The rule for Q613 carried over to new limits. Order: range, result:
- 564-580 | 1.992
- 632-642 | 2.355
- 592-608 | 2.12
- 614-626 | 2.277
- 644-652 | 2.227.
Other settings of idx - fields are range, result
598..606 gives 1.88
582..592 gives 1.77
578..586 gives 1.59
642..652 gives 2.1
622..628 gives 2.28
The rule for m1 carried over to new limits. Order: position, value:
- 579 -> 1.534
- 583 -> 1.596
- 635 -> 2.303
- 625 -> 2.277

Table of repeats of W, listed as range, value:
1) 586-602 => 1.778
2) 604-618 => 1.513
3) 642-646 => 2.067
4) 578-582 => 1.534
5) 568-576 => 1.591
